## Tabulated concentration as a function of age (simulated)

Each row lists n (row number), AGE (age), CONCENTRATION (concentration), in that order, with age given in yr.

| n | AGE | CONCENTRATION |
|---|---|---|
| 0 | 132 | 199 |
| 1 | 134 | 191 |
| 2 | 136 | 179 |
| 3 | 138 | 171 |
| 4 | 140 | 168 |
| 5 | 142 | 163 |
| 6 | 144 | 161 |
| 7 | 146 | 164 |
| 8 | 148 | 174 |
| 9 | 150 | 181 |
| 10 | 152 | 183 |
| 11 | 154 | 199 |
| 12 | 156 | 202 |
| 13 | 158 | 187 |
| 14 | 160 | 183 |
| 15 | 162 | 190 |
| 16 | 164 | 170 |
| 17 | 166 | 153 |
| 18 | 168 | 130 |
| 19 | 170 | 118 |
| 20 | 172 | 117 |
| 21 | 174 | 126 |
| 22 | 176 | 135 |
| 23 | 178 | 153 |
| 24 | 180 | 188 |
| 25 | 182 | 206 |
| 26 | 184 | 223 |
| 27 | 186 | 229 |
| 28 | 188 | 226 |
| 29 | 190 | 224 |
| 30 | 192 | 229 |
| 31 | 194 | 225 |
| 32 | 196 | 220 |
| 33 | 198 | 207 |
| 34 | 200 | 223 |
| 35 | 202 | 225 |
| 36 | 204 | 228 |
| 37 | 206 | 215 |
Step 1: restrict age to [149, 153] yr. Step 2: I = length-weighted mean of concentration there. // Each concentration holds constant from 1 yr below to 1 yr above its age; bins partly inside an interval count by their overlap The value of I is 182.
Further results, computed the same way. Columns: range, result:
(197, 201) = 215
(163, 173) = 138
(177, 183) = 182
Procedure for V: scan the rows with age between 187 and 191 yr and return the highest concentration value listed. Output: 226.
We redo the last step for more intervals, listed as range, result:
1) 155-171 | 202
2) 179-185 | 223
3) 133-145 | 191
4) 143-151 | 181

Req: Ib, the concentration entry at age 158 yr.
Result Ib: 187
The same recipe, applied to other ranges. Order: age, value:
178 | 153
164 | 170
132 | 199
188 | 226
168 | 130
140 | 168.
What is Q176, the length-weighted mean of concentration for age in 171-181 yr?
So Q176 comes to 144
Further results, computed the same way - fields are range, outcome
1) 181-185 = 214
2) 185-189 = 228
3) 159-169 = 165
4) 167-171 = 124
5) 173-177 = 130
